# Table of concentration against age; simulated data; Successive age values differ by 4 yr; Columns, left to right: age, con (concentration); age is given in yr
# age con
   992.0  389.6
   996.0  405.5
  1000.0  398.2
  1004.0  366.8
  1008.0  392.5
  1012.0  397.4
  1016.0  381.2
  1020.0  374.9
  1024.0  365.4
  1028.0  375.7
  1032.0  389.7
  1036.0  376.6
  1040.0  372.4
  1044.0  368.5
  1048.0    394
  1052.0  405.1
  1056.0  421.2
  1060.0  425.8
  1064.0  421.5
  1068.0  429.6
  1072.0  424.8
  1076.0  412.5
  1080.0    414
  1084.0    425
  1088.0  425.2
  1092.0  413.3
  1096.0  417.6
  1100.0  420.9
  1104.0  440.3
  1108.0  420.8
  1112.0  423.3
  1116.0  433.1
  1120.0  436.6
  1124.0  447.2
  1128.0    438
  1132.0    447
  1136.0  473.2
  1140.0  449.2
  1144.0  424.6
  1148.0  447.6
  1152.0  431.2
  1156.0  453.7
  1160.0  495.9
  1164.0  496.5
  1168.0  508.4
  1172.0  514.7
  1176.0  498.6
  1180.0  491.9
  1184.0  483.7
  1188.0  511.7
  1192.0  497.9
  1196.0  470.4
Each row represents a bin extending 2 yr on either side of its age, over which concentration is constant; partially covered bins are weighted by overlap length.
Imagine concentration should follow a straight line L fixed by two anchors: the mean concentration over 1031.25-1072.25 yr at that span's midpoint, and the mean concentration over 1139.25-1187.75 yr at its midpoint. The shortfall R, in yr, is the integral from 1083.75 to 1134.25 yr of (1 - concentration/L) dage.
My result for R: 1.1 yr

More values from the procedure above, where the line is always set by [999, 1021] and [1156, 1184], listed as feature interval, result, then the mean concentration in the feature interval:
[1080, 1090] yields 0.3 yr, 423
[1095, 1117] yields 1.3 yr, 426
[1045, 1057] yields 0.3 yr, 402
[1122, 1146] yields 1.3 yr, 447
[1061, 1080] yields 0.3 yr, 421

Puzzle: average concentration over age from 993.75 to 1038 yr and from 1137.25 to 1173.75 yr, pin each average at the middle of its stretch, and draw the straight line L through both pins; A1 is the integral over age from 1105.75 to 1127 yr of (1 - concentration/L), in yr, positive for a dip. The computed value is 0.6 yr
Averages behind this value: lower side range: 384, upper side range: 469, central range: 433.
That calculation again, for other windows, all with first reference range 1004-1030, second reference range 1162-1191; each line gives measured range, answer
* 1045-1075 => -0.2 yr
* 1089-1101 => 0.6 yr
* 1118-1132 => 0.6 yr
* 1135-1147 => 0.7 yr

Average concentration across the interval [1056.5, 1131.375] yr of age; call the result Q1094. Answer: 426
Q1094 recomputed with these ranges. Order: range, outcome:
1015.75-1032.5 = 376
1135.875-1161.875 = 452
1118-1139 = 448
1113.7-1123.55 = 436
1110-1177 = 459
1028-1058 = 389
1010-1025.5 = 380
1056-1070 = 425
